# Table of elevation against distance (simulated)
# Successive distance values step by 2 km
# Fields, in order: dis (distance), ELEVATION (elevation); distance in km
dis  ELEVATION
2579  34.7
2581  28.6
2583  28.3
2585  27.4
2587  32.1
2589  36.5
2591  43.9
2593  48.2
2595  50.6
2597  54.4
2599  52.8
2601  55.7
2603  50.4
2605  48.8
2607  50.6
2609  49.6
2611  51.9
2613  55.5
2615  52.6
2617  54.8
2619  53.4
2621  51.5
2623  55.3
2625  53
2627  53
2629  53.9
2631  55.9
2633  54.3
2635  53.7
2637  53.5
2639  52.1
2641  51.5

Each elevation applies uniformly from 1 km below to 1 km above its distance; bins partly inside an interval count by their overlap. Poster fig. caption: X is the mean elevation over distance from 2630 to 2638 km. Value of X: 54.3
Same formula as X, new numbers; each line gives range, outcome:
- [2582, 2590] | 31.1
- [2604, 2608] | 49.7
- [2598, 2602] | 54.2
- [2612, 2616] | 54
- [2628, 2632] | 54.9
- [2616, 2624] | 53.8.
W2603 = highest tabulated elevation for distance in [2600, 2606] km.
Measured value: 55.7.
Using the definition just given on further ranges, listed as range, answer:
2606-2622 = 55.5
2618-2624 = 55.3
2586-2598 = 54.4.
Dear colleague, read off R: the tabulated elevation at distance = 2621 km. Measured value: 51.5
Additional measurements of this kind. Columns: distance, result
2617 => 54.8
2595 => 50.6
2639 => 52.1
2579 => 34.7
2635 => 53.7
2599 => 52.8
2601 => 55.7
